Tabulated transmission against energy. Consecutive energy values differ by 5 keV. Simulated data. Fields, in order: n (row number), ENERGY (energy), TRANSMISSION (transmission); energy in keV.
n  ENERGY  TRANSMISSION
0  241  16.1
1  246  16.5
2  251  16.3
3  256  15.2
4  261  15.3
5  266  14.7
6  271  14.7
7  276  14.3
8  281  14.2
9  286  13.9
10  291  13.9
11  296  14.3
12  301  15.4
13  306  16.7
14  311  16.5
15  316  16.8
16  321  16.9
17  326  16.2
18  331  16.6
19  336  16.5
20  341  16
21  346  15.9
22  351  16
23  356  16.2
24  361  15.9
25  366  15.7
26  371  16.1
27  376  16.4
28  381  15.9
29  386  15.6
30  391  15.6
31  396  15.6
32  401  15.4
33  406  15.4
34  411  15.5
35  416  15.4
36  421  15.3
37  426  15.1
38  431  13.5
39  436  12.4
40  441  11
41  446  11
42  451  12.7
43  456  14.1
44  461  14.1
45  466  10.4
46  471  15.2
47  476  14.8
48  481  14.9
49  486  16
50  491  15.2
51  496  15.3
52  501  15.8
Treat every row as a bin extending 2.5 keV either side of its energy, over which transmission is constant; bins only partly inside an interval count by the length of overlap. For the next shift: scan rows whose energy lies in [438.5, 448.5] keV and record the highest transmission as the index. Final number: 11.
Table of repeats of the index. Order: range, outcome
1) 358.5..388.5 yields 16.4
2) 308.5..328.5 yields 16.9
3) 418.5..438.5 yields 15.3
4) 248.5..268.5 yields 16.3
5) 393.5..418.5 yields 15.6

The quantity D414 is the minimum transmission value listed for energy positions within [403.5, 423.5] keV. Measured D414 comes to 15.3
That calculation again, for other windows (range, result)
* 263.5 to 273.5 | 14.7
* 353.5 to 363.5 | 15.9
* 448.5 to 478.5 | 10.4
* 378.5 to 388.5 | 15.6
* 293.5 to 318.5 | 14.3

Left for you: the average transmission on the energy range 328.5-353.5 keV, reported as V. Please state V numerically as 16.2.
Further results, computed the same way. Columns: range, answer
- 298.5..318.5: 16.4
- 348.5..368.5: 15.9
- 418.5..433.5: 14.6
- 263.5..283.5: 14.5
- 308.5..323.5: 16.7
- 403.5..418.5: 15.4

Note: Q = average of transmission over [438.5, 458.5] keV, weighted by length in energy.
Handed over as 12.2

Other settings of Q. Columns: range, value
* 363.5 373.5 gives 15.9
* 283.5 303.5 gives 14.4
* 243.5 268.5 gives 15.6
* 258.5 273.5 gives 14.9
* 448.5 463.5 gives 13.6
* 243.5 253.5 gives 16.4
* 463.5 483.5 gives 13.8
